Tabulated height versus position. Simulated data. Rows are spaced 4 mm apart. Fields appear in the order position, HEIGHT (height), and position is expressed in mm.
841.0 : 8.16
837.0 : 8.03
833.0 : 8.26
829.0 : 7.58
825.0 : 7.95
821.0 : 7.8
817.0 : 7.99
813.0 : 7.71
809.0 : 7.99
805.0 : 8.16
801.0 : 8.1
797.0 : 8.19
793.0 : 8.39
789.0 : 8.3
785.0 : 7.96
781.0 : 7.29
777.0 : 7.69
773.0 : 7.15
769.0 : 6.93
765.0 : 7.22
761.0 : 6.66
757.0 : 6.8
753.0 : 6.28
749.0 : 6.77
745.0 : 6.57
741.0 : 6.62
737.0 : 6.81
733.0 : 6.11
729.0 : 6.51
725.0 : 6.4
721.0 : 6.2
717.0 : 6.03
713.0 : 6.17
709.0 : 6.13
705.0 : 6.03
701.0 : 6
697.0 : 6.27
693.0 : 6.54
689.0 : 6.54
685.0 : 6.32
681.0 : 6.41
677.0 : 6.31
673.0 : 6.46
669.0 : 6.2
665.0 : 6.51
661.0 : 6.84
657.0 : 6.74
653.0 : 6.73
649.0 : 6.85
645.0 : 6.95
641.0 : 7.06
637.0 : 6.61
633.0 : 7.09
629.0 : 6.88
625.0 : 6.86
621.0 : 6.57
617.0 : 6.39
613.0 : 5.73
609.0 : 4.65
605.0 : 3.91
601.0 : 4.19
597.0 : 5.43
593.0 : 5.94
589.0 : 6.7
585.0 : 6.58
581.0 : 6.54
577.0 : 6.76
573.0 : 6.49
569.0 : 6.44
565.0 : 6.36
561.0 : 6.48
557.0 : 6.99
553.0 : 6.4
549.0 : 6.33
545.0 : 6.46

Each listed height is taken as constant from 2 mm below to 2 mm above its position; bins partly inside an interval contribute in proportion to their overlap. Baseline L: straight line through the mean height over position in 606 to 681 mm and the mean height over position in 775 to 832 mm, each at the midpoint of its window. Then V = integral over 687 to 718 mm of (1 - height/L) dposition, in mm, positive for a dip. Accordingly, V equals 3.5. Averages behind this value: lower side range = 6.49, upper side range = 7.94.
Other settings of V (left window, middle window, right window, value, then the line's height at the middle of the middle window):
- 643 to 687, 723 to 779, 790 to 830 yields 5.1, 7.42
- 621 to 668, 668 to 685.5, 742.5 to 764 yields 1.1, 6.76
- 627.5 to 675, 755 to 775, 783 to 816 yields 2.1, 7.78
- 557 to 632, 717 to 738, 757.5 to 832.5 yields 2.4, 7.17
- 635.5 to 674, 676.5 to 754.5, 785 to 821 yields 9.8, 7.27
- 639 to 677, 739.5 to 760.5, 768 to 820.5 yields 2.4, 7.47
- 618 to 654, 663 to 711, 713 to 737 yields 1.6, 6.52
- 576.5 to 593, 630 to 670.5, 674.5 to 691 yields -2.0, 6.45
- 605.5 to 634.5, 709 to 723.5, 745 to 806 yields 1.7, 6.94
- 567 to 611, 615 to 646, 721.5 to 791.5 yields -3.7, 6.07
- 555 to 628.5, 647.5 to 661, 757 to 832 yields -0.4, 6.58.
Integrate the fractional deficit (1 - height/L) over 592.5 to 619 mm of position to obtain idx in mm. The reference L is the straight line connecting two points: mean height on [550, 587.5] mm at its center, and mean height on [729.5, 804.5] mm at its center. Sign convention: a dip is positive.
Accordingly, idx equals 6.1 mm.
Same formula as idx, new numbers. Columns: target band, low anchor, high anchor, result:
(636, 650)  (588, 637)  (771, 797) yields -1.5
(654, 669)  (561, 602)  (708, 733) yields -1.0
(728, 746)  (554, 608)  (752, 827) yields 1.8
